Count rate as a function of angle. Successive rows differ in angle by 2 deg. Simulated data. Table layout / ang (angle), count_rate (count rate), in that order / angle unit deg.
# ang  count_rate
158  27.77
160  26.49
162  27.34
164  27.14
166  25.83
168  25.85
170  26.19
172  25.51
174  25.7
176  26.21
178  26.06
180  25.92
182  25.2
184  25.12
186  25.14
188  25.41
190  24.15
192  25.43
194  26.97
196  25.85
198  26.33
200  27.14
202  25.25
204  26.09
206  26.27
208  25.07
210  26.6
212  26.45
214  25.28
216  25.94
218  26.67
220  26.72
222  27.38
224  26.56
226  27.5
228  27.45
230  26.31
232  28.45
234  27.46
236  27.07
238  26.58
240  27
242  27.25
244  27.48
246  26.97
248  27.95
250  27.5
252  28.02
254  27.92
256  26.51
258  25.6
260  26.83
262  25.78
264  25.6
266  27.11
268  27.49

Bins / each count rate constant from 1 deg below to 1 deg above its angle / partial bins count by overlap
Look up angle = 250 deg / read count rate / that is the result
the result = 27.5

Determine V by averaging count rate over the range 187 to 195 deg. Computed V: 25.5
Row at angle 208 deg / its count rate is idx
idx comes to 25.07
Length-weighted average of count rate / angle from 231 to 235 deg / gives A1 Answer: 28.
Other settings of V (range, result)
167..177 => 25.9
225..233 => 27.4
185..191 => 24.9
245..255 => 27.7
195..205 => 26.1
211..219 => 26.1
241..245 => 27.4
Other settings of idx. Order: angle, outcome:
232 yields 28.45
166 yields 25.83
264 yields 25.6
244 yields 27.48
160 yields 26.49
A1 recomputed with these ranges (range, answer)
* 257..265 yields 26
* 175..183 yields 25.8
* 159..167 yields 26.7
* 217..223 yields 26.9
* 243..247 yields 27.2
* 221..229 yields 27.2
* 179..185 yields 25.4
